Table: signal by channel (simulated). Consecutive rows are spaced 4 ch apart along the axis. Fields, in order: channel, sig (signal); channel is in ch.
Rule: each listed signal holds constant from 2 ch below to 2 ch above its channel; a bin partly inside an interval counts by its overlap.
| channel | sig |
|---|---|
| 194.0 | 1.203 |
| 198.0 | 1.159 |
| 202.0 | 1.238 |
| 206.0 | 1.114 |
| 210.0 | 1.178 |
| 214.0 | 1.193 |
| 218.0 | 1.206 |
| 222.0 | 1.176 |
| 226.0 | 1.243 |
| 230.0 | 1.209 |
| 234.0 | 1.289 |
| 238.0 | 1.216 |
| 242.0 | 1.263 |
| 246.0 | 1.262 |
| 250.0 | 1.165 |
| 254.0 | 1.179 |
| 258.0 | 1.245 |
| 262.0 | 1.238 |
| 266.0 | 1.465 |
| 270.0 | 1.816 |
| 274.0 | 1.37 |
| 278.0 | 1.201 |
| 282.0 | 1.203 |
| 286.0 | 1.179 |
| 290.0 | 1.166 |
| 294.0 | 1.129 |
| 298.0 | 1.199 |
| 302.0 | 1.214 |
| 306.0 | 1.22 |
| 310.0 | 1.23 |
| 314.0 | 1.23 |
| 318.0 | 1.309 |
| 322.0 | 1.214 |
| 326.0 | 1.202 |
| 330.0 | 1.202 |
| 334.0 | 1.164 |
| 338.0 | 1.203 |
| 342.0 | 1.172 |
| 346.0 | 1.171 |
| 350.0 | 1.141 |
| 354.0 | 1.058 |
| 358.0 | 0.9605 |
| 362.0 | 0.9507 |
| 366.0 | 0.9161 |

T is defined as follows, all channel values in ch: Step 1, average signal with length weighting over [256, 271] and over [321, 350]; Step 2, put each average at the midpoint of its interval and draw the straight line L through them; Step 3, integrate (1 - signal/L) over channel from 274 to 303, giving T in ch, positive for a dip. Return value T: 3.0 ch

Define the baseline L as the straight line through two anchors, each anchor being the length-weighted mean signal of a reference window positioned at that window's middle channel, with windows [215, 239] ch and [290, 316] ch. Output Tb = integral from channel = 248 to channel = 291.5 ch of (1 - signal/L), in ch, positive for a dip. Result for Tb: -3.0 ch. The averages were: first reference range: 1.22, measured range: 1.29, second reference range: 1.2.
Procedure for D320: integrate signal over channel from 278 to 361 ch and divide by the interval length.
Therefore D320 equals 1.18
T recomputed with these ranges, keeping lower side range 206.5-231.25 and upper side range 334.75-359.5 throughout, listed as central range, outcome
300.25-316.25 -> -1.12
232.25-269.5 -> -3.27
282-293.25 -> -0.16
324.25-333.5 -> -0.51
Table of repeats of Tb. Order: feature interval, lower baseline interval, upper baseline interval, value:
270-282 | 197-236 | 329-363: -2.04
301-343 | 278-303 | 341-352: -1.64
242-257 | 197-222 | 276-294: -0.40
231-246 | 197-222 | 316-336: -0.79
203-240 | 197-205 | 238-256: 0.00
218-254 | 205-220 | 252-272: 1.46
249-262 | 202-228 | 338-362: -0.49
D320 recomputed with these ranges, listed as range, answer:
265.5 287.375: 1.37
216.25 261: 1.22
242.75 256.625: 1.21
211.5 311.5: 1.25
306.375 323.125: 1.24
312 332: 1.23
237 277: 1.32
